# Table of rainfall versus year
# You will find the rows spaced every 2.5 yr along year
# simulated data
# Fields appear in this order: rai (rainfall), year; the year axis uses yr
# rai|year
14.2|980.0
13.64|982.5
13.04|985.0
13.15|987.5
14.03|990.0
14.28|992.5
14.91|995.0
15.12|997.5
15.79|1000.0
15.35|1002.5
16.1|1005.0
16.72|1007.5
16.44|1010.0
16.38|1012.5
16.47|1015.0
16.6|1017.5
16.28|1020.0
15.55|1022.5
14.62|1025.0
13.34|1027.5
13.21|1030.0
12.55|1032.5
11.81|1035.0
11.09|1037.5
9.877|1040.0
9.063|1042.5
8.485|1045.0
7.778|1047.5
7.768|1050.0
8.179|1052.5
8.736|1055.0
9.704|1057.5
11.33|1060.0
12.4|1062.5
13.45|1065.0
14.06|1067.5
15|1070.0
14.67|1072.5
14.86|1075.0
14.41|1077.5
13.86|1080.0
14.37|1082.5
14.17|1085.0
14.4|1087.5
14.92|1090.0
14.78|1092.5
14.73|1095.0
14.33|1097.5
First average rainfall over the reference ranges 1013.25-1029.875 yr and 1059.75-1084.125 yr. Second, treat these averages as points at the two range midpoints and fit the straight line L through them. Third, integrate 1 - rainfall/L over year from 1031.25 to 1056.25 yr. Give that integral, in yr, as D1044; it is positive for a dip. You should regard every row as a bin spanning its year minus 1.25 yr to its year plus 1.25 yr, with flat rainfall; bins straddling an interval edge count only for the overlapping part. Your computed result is 8.9 yr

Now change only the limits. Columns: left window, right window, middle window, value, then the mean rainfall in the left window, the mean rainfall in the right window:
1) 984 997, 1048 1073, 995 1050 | -3.36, 14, 11.3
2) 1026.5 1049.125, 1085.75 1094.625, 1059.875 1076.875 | -1.07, 10.7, 14.7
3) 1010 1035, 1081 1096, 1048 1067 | 5.73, 14.9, 14.5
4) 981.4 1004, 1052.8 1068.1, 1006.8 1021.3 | -3.30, 14.4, 11.3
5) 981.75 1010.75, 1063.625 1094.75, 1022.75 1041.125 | 2.67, 14.9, 14.4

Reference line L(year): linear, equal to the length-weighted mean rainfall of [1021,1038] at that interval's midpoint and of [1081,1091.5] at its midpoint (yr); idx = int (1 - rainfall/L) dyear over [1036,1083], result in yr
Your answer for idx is 8.3 yr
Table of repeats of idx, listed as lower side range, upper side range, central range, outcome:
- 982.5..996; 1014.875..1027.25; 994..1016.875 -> -1.8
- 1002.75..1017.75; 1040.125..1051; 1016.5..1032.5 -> -1.9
